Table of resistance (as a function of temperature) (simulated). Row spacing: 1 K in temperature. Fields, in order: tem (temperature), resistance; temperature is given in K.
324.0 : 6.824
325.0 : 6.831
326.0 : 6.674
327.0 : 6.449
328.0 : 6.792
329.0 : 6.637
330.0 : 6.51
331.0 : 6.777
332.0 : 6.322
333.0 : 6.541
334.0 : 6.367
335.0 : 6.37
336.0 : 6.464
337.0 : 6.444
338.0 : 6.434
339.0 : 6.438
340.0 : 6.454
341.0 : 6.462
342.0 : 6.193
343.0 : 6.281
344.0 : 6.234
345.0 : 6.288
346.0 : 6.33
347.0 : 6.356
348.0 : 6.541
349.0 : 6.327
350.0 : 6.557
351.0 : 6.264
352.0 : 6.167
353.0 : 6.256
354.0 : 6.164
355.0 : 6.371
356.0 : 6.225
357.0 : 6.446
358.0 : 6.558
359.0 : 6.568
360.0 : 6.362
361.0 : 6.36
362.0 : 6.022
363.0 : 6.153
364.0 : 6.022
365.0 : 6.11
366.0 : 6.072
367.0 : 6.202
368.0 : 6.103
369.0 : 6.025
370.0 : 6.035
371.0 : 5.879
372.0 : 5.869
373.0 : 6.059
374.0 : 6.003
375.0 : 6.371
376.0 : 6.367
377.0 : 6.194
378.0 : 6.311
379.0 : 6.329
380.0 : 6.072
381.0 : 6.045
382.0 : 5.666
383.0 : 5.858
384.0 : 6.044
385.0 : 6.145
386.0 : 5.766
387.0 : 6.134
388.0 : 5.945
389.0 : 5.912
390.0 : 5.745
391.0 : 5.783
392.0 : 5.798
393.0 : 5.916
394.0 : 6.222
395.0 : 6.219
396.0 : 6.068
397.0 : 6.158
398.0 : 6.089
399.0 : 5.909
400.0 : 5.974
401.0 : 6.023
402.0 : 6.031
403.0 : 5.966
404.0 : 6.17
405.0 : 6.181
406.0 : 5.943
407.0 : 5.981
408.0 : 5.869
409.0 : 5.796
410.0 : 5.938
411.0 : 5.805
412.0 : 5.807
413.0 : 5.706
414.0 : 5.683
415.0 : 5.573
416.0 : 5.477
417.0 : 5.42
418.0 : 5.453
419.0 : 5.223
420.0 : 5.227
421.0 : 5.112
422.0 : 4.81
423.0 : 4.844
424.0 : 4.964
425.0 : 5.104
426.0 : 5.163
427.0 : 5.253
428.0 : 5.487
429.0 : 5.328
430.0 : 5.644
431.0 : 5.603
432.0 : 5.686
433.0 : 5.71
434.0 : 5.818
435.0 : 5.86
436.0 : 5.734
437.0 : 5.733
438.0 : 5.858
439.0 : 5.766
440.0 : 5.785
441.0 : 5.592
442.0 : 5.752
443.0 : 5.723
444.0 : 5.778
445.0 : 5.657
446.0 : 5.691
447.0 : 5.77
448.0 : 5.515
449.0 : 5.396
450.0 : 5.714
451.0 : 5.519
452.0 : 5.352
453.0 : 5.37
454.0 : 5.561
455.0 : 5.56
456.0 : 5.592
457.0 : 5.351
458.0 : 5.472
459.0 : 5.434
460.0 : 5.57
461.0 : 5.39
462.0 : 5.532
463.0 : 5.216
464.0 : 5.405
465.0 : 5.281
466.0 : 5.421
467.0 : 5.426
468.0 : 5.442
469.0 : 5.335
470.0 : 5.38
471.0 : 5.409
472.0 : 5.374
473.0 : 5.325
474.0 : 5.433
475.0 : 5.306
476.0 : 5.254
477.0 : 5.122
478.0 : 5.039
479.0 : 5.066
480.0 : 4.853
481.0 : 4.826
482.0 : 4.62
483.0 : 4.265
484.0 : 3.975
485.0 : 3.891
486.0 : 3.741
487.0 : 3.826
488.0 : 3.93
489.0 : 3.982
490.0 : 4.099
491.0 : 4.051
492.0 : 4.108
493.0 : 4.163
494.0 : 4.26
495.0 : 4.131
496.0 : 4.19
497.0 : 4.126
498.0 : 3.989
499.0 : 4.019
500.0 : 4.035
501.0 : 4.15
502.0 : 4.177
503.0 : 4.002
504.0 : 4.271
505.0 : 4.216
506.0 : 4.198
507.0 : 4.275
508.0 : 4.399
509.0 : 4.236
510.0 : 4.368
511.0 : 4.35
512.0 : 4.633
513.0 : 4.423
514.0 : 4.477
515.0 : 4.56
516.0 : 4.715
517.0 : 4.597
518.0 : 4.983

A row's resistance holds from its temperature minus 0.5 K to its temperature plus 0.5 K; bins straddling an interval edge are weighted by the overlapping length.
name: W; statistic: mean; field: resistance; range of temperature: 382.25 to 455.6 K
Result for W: 5.7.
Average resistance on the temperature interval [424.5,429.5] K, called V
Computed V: 5.27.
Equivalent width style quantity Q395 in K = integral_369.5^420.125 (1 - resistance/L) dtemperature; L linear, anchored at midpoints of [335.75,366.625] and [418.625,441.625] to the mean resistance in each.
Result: -0.79 K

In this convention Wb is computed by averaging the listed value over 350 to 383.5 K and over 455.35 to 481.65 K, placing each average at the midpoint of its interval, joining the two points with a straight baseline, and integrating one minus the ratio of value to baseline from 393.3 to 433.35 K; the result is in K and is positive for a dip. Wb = 0.8 K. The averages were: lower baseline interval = 6.17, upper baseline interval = 5.31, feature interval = 5.67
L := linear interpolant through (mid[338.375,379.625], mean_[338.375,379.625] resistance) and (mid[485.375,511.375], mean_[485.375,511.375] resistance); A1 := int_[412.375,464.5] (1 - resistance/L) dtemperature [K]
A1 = -4.9 K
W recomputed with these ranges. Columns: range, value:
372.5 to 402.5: 6.04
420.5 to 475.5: 5.48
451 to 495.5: 4.94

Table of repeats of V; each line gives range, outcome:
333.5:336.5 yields 6.4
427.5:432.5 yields 5.55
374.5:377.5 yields 6.31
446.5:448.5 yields 5.64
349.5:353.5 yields 6.31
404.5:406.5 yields 6.06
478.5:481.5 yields 4.91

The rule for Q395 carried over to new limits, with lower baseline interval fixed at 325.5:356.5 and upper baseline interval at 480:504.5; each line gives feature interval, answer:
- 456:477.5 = -4.1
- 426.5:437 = -1.2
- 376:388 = -0.6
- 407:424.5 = -0.6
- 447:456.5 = -1.6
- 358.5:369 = -0.2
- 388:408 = -1.6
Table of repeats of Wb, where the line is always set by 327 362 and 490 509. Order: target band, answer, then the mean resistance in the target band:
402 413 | -0.9 K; 5.94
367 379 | -0.3 K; 6.12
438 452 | -2.0 K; 5.66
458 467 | -1.4 K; 5.41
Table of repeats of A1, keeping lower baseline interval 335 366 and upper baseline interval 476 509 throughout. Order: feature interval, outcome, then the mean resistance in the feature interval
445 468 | -3.34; 5.48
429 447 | -2.37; 5.72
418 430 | 0.19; 5.17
